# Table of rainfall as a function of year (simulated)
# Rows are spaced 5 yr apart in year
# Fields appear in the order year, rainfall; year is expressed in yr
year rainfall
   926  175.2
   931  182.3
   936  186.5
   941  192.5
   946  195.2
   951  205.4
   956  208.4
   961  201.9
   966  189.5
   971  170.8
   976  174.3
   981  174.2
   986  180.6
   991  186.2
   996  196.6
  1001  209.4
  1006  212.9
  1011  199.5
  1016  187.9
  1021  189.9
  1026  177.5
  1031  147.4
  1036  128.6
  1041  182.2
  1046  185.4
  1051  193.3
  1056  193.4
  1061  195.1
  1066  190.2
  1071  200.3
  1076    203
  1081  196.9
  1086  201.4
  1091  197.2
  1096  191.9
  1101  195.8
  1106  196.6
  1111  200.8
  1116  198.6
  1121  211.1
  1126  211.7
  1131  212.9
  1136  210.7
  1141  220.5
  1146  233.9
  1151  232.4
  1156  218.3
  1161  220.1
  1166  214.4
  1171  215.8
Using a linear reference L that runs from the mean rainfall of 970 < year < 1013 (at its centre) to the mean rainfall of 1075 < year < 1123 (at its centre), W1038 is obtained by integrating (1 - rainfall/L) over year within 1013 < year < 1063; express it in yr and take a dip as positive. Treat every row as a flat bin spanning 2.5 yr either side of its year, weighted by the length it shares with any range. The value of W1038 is 4.1 yr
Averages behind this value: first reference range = 190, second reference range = 199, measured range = 178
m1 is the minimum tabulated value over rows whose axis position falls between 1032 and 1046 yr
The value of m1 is 128.6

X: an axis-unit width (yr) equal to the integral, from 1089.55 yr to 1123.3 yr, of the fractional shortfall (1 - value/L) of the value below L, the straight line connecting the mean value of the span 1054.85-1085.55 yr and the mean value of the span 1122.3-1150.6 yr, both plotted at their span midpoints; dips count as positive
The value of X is 1.6 yr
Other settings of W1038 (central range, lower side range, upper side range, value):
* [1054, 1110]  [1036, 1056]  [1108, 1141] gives -1.02 yr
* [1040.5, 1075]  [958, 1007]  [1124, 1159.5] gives 1.92 yr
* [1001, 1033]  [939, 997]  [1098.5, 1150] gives 1.22 yr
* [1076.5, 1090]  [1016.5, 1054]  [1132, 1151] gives -0.28 yr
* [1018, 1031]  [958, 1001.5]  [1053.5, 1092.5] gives 0.99 yr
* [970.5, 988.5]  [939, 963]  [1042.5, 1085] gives 2.15 yr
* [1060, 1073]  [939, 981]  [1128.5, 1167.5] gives 0.80 yr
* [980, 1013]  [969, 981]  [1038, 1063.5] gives -3.26 yr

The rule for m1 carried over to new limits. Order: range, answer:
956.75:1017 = 170.8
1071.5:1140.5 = 191.9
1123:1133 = 211.7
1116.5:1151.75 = 210.7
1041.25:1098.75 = 185.4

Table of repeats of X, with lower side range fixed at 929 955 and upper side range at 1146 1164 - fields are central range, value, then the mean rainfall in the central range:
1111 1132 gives 1.2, 207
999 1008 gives -0.4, 211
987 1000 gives 0.6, 192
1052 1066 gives 1.1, 193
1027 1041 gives 3.8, 150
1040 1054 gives 1.4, 188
